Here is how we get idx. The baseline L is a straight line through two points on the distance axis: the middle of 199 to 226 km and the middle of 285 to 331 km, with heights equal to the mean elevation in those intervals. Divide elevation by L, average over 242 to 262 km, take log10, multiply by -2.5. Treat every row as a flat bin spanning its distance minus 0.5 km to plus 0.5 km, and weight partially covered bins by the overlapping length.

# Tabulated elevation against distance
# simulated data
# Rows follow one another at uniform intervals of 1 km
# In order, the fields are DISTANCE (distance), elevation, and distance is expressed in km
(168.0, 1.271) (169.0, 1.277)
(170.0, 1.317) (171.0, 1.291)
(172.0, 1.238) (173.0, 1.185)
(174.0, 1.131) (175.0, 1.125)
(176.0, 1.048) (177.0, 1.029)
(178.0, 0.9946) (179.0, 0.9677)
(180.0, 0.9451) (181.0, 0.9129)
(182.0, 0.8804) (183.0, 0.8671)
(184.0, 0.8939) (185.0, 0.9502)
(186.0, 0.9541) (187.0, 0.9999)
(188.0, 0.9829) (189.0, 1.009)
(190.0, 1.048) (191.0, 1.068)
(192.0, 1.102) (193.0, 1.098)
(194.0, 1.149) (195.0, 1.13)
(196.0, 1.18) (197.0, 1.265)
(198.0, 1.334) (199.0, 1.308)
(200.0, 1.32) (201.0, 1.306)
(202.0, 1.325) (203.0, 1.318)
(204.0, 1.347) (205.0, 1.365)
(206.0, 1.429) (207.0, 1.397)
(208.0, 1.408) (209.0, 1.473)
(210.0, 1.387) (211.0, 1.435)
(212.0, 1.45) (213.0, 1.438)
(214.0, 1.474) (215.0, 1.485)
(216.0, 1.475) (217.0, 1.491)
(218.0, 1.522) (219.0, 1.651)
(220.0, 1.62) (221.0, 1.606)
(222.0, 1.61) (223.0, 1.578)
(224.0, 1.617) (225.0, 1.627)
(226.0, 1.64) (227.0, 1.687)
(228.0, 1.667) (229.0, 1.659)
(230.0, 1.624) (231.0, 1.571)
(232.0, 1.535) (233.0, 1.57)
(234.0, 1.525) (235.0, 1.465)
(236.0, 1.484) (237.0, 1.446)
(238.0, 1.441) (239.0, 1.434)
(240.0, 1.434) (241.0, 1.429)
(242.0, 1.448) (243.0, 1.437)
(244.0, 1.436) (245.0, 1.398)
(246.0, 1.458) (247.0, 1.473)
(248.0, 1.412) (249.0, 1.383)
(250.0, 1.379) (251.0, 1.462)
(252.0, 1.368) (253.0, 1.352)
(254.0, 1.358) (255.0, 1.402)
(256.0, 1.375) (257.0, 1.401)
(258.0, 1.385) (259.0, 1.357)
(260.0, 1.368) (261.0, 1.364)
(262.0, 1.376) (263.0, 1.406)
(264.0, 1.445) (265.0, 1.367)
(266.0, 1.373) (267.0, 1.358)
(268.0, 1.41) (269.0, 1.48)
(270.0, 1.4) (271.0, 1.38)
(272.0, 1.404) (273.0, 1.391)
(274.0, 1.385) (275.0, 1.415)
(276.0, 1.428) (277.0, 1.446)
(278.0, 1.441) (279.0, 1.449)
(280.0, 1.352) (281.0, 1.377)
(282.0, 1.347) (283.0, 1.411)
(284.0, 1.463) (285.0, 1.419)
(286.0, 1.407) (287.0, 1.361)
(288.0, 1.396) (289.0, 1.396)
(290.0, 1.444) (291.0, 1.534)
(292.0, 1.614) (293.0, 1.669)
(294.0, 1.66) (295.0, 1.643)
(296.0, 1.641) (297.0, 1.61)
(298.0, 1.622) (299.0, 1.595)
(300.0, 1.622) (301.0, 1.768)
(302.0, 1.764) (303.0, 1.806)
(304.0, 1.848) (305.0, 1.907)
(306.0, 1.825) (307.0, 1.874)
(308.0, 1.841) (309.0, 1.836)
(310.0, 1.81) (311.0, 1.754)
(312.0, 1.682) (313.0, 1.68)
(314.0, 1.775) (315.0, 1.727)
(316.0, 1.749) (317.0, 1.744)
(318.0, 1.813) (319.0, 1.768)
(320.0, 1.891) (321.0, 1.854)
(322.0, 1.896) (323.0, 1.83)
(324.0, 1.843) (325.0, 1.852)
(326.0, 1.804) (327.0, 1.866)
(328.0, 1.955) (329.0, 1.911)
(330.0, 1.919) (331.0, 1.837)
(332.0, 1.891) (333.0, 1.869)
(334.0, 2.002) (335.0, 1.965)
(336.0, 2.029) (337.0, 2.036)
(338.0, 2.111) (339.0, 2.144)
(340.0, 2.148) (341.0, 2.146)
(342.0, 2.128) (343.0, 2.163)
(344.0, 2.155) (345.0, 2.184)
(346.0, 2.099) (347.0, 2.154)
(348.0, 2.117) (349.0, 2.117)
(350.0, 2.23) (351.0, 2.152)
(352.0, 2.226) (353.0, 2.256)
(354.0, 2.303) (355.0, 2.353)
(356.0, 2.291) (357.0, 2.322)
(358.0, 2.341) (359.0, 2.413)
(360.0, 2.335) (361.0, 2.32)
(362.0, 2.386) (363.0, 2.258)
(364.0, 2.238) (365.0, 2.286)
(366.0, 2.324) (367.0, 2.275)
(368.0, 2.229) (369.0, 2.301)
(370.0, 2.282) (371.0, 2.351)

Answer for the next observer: 0.13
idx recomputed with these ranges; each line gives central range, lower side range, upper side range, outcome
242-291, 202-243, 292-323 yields 0.164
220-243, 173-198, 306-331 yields -0.185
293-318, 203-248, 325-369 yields 0.109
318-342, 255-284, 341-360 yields 0.042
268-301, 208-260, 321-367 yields 0.199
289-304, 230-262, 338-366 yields 0.109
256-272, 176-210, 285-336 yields 0.088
